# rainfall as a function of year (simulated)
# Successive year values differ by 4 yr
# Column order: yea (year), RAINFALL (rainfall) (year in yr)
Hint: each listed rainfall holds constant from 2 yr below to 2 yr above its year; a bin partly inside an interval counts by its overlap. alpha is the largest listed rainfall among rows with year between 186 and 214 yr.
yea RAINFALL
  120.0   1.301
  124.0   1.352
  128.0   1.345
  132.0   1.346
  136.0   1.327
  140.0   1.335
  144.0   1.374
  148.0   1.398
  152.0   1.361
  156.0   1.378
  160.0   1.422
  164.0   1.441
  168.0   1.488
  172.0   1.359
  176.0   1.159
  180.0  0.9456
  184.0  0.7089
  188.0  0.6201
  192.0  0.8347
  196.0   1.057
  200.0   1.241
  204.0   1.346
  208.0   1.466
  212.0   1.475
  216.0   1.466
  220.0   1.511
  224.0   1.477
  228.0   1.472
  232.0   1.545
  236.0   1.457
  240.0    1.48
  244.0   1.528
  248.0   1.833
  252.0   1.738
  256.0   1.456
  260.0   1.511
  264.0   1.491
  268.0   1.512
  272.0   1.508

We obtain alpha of 1.475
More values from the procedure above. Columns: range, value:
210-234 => 1.545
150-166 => 1.441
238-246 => 1.528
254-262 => 1.511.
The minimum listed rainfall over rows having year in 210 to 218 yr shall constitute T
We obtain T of 1.466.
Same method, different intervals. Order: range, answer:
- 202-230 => 1.346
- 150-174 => 1.359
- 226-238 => 1.457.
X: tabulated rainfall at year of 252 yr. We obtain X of 1.738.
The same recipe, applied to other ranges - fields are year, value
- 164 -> 1.441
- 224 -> 1.477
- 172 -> 1.359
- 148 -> 1.398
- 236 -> 1.457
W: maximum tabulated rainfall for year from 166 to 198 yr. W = 1.488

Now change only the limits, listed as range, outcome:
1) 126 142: 1.346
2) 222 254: 1.833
